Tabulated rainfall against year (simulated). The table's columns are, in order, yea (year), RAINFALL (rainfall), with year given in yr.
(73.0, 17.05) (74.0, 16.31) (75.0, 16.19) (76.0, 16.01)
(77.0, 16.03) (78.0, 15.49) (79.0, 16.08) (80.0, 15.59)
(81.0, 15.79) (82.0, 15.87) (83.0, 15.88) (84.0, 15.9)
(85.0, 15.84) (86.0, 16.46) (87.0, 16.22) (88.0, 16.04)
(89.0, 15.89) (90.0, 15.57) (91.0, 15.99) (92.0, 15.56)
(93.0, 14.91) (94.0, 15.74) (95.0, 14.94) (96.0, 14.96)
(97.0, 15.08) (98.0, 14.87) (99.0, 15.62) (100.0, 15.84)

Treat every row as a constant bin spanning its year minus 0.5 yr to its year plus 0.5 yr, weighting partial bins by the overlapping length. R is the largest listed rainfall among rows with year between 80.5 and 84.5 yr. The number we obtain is 15.9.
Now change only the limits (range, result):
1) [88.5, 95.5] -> 15.99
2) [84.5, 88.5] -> 16.46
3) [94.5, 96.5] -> 14.96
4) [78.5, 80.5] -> 16.08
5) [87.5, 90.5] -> 16.04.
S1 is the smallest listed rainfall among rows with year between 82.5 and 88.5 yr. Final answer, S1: 15.84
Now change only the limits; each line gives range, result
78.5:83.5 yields 15.59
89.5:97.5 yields 14.91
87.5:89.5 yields 15.89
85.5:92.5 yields 15.56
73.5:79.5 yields 15.49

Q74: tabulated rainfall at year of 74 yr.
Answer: 16.31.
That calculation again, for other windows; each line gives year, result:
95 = 14.94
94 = 15.74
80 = 15.59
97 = 15.08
